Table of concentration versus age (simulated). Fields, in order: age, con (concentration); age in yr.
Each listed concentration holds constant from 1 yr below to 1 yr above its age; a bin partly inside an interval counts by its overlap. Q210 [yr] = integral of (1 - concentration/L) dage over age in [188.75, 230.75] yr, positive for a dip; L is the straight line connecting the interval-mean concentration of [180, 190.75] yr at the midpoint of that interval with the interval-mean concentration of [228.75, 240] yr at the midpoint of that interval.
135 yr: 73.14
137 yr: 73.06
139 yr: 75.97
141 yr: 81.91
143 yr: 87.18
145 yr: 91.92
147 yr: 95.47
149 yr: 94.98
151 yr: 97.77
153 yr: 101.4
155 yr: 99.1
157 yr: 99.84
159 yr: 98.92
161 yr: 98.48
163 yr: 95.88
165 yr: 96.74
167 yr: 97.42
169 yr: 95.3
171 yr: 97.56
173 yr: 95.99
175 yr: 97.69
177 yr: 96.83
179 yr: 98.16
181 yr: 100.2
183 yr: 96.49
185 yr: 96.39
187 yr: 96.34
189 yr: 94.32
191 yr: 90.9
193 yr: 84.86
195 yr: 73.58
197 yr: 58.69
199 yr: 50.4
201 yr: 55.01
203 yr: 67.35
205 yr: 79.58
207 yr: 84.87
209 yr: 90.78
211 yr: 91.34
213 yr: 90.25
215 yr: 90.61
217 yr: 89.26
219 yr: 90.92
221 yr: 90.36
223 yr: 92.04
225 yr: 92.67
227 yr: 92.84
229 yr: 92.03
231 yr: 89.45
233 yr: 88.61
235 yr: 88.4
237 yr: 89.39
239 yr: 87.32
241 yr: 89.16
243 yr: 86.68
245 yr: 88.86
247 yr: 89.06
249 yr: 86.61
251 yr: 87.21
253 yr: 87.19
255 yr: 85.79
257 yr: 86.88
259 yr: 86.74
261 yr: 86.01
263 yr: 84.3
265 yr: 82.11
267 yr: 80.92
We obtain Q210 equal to 4.4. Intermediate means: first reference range 96.3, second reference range 89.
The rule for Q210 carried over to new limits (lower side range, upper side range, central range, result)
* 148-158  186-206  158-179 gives -1.66 yr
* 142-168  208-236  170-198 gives 0.83 yr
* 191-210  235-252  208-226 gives -2.83 yr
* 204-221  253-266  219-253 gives -0.93 yr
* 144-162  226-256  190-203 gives 3.40 yr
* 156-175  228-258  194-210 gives 3.95 yr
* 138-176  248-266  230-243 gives -0.13 yr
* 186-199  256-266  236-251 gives -0.72 yr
